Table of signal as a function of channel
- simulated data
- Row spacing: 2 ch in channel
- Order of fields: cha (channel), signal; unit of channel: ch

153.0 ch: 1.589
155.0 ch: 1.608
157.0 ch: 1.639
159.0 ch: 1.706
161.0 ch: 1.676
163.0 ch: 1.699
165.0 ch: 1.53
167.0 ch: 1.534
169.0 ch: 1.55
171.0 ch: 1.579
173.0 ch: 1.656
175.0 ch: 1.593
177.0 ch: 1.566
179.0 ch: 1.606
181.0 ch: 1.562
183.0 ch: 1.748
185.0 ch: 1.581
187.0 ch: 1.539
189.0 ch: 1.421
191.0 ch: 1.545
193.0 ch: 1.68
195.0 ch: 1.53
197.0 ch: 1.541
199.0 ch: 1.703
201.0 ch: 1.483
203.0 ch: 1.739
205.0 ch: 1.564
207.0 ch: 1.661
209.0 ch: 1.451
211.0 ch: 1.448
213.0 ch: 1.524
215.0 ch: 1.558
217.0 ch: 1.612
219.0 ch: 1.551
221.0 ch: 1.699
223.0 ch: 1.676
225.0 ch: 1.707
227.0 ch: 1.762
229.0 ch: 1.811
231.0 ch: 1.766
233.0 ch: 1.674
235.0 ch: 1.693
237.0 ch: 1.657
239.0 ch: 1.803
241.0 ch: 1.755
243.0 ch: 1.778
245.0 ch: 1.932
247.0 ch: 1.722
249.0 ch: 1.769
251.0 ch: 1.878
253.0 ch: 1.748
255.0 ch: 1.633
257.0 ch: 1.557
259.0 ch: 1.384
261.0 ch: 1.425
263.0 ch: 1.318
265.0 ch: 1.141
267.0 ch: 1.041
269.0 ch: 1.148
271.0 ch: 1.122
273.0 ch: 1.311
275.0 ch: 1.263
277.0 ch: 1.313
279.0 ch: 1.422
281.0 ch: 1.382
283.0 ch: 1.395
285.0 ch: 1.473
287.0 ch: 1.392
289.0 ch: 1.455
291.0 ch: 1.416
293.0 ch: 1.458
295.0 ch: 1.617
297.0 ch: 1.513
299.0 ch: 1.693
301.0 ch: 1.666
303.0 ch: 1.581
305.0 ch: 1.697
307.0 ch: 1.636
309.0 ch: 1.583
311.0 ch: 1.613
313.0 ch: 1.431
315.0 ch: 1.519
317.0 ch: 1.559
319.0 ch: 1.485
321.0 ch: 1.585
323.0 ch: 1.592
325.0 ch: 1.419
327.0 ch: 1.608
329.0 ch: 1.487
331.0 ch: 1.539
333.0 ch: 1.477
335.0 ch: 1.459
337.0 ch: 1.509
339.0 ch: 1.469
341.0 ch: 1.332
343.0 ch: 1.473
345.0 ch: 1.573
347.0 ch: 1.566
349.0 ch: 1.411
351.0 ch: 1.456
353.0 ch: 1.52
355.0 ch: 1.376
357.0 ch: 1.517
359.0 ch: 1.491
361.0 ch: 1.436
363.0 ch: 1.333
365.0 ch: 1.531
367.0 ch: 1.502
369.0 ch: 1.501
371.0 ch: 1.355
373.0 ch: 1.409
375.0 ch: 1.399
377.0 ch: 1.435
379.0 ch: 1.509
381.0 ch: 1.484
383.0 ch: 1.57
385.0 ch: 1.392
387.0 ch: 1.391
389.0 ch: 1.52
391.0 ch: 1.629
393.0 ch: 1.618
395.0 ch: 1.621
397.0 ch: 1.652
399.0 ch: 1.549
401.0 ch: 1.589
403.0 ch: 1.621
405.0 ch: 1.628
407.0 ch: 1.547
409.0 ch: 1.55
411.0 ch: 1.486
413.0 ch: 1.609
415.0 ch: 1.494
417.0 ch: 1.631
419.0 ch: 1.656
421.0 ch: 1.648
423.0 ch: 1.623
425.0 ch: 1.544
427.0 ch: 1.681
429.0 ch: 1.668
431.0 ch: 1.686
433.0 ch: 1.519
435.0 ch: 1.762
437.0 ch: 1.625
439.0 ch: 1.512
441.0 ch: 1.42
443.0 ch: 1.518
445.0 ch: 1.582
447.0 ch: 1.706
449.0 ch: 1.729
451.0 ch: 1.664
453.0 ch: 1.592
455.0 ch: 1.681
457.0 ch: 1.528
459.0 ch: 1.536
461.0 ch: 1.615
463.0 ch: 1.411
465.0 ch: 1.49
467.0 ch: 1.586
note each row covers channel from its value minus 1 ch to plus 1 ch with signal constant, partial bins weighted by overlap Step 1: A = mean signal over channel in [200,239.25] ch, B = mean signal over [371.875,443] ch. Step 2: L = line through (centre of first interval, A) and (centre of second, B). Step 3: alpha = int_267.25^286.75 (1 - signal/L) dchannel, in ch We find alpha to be 3.7 ch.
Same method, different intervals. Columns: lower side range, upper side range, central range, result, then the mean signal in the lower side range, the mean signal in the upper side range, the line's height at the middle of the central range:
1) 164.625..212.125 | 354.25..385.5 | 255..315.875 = 3.00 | 1.58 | 1.45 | 1.51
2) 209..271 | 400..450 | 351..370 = 1.57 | 1.6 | 1.6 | 1.6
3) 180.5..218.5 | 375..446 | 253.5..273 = 3.13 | 1.57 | 1.57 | 1.57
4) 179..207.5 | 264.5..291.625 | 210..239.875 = -3.60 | 1.59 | 1.31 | 1.49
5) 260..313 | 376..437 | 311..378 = 0.85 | 1.43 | 1.58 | 1.5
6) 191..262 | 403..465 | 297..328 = 0.99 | 1.65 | 1.59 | 1.63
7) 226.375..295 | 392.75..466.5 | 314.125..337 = 0.45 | 1.52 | 1.59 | 1.55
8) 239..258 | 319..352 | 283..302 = 1.28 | 1.76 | 1.5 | 1.62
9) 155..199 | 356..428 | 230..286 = 1.96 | 1.6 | 1.53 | 1.57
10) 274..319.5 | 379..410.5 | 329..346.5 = 0.49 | 1.5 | 1.55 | 1.52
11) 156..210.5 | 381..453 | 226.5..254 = -3.02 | 1.59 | 1.59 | 1.59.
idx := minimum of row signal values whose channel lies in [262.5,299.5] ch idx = 1.041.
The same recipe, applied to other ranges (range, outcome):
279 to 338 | 1.382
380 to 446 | 1.391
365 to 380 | 1.355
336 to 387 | 1.332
